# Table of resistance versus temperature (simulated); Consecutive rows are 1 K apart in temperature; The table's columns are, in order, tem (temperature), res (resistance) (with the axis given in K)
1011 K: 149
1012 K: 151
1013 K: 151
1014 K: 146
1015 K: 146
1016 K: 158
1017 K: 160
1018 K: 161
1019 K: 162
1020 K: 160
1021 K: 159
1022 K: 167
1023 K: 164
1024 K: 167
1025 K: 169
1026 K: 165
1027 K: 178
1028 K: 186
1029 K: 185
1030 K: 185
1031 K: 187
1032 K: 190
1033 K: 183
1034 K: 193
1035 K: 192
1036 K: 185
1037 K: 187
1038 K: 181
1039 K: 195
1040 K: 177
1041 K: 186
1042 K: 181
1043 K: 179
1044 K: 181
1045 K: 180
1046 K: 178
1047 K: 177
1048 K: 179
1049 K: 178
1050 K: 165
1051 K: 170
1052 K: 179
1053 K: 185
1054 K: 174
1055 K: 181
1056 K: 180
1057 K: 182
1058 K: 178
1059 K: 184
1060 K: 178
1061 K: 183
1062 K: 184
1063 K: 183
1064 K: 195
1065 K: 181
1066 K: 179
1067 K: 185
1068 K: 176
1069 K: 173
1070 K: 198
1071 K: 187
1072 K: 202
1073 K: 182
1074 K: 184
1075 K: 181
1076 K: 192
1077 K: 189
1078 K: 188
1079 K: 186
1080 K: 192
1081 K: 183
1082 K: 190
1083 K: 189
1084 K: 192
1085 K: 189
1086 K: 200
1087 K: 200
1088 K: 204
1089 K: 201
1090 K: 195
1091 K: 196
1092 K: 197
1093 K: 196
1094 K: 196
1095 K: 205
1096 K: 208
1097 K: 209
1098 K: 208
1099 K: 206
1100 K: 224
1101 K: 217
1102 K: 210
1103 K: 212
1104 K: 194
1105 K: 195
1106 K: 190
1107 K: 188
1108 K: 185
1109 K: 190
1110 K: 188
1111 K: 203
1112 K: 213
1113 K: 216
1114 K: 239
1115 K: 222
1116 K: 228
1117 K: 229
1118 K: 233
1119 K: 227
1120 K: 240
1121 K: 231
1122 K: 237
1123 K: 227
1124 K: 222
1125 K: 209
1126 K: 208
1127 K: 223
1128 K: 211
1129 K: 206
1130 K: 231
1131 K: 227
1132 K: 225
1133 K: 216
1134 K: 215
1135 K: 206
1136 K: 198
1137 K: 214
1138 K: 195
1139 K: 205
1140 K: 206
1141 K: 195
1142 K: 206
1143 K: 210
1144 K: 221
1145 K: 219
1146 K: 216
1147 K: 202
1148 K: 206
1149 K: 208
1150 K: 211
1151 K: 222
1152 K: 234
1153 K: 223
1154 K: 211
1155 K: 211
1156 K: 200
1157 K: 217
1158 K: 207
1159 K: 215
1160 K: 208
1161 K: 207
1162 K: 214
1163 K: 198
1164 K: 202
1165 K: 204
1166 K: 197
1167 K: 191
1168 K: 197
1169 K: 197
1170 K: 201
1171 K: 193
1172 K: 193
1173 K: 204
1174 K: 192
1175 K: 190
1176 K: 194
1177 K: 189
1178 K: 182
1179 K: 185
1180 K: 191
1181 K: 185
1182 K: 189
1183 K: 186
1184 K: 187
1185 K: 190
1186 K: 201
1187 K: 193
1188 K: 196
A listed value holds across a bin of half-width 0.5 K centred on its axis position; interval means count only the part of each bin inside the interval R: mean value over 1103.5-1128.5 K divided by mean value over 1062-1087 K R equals 1.14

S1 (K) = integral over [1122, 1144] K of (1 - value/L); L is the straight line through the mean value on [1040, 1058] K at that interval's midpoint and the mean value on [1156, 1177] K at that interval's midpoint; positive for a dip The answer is -2.1 K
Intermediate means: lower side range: 178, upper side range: 201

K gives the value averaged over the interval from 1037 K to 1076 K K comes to 182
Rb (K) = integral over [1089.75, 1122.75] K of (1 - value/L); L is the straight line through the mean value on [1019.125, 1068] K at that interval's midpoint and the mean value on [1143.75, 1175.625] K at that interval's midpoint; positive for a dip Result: -2.7 K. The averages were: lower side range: 179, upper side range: 206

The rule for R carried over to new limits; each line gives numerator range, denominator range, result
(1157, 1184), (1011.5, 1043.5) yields 1.14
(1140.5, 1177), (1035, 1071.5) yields 1.13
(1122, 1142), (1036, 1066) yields 1.18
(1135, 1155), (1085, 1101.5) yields 1.03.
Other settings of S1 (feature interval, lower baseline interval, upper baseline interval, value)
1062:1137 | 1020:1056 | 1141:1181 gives -4.6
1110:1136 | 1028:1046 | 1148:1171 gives -2.6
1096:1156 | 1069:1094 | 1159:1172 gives -5.0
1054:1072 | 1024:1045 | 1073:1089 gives 0.4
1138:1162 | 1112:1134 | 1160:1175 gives -0.3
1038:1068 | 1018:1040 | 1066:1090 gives 0.5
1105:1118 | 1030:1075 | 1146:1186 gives -1.1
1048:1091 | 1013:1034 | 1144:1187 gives -1.4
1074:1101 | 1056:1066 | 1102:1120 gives 0.0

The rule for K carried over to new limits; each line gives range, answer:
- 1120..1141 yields 216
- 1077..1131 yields 207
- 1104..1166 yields 212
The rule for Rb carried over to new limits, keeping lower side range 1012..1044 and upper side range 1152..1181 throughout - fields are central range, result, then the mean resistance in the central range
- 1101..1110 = -0.4 K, 196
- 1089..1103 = -1.4 K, 205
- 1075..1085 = -0.3 K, 189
